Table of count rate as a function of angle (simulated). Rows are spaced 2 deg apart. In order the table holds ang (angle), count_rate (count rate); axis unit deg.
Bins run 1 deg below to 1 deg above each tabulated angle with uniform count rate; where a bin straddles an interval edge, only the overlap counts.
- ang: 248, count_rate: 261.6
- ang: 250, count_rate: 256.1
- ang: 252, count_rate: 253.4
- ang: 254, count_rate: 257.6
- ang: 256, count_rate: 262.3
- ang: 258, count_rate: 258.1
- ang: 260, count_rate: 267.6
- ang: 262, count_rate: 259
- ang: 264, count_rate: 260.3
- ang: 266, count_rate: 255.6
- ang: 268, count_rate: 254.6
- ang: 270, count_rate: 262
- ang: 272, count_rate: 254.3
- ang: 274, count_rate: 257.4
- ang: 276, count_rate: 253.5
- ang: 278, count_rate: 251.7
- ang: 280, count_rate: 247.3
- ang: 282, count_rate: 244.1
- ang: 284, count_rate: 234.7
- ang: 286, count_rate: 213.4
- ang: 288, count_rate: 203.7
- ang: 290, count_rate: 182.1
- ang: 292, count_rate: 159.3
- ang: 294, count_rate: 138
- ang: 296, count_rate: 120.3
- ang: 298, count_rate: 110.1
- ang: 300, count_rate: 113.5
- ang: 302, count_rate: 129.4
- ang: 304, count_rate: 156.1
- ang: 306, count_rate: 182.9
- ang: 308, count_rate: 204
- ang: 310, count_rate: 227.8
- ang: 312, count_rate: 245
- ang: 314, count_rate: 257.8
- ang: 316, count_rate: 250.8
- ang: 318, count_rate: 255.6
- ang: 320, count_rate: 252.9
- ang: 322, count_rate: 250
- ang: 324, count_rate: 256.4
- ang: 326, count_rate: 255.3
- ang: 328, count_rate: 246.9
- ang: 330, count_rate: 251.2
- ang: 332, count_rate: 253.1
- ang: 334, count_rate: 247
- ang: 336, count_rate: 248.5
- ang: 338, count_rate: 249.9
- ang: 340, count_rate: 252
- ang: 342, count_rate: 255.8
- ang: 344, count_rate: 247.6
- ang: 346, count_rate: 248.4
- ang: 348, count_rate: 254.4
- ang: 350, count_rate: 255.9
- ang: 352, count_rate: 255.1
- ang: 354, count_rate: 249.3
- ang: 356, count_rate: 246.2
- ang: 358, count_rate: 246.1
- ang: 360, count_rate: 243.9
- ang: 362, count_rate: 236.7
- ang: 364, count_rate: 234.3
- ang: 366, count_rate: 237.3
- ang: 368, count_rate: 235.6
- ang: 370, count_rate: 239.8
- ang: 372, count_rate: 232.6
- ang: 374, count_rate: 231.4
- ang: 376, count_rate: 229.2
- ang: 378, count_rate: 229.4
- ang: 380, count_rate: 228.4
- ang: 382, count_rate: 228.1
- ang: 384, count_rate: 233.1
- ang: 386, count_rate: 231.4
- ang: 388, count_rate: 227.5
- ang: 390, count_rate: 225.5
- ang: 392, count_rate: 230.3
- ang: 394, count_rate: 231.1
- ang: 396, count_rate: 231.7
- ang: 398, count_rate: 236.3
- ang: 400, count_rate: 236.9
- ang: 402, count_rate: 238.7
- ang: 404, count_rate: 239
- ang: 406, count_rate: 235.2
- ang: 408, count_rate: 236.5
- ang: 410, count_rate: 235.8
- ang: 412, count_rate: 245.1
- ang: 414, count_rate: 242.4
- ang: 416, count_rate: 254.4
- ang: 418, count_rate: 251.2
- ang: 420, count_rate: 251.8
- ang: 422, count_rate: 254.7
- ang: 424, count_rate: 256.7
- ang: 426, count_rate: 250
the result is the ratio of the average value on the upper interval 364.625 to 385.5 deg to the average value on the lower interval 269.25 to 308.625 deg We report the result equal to 1.2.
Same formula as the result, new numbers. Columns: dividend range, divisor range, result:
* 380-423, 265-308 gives 1.18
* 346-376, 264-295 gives 1.06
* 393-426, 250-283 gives 0.95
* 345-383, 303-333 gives 1.02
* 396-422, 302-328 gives 1.05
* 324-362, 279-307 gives 1.44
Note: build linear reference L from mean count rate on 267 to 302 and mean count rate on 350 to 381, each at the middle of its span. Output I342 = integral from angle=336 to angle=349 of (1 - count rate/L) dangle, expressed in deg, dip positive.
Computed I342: -1.3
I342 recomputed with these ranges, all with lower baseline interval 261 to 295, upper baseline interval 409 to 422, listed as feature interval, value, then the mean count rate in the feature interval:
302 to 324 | 1.0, 225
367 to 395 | 1.4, 231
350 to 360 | -0.4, 249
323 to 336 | -0.8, 251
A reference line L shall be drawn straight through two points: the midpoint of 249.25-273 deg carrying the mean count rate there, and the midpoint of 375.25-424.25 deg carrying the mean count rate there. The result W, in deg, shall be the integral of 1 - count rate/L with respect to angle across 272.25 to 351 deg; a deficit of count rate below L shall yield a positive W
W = 8.8 deg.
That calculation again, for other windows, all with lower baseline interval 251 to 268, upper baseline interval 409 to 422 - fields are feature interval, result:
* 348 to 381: 1.48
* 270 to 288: 1.00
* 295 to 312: 6.31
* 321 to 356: 0.23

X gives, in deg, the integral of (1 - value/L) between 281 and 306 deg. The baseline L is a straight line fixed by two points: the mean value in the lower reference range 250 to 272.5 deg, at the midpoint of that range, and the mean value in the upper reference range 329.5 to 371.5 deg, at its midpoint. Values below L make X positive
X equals 8.5 deg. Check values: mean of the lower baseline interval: 259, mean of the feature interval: 168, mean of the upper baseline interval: 247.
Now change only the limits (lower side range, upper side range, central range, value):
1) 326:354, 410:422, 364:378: 0.9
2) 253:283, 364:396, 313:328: -0.5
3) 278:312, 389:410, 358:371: -1.3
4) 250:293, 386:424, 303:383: 0.2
